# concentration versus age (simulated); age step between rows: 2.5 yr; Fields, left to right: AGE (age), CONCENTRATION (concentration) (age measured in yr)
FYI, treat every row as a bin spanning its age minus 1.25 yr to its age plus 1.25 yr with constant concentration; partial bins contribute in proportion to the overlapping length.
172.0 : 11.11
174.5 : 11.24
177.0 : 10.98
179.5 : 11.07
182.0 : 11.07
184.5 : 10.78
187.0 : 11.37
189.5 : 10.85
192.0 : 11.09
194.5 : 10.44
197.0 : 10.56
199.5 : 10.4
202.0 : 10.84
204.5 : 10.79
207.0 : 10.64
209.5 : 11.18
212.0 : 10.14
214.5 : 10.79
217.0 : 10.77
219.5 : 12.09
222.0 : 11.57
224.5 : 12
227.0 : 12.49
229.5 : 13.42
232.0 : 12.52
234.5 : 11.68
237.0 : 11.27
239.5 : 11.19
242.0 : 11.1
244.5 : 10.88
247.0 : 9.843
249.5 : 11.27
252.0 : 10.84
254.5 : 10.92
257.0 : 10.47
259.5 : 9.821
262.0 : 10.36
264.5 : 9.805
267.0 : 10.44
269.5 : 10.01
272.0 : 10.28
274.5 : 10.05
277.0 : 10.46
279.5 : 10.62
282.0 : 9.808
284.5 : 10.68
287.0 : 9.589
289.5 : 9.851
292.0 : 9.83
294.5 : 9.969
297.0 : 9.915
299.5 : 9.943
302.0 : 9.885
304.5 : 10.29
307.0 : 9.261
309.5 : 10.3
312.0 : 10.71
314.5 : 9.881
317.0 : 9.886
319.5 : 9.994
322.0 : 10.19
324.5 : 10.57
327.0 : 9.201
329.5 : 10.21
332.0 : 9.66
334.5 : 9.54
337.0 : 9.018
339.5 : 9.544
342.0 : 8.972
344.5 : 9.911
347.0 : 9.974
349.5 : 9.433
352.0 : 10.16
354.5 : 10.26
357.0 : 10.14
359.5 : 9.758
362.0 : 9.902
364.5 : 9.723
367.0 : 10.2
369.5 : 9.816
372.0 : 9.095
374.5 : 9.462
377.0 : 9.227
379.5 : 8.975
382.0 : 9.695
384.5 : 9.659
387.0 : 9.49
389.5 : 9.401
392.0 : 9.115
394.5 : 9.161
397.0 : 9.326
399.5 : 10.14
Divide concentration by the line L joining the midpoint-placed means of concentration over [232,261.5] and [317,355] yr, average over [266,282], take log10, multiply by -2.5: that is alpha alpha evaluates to 0.03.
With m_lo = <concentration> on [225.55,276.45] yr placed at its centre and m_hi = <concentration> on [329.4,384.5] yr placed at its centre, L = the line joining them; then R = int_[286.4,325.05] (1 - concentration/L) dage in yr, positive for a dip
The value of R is 1.0 yr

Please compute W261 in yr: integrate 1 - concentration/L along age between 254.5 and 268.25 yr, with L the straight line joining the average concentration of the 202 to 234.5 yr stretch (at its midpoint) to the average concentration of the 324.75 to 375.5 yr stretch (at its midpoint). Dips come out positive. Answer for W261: 0.9 yr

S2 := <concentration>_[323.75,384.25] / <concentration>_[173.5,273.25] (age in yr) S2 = 0.88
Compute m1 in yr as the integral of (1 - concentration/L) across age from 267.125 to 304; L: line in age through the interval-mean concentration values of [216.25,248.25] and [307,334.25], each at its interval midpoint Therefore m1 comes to 1.9 yr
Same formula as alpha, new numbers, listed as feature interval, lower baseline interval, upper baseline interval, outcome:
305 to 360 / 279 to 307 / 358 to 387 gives -0.01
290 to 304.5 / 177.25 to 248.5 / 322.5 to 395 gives 0.04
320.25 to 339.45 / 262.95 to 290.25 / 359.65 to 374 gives 0.02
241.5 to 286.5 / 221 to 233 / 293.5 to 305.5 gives 0.08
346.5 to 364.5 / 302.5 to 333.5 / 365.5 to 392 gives -0.03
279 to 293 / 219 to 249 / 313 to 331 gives 0.07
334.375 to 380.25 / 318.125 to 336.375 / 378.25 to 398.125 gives 0.00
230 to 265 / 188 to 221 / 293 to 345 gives -0.05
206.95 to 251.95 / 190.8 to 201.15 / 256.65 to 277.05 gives -0.10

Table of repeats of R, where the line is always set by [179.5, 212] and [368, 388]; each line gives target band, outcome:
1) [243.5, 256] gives -0.4 yr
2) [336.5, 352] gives 0.2 yr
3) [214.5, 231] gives -2.1 yr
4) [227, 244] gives -2.2 yr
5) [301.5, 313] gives -0.1 yr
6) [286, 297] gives 0.3 yr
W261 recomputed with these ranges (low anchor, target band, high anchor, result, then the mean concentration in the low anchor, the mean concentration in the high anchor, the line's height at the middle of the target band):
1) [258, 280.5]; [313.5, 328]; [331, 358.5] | -0.2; 10.2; 9.69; 9.86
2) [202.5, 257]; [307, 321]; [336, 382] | 0.2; 11.3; 9.65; 10.2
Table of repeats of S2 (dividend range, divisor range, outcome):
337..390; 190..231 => 0.86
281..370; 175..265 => 0.90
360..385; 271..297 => 0.95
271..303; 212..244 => 0.86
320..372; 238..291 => 0.94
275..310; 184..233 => 0.89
